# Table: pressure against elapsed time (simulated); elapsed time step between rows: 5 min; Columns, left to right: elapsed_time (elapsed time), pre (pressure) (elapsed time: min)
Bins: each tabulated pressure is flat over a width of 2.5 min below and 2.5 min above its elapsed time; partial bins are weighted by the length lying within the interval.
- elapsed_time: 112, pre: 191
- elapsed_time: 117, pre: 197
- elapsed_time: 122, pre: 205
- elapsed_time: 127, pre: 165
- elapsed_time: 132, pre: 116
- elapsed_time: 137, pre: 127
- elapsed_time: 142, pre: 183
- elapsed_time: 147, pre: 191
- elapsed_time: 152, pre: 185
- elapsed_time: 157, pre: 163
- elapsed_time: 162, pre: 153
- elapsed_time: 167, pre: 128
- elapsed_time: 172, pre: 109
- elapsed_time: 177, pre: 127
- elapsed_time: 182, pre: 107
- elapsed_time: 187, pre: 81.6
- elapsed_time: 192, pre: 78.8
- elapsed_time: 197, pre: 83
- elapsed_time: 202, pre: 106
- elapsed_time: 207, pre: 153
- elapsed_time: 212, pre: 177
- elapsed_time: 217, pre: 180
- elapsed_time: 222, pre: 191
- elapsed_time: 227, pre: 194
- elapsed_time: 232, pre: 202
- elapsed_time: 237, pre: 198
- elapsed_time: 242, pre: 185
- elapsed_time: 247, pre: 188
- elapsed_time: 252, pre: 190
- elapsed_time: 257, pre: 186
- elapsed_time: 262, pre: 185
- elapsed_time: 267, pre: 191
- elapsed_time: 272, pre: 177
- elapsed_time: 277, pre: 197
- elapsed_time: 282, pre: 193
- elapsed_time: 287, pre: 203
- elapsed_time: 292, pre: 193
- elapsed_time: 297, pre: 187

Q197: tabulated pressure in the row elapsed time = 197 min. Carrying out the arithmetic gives 83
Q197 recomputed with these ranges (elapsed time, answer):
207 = 153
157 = 163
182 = 107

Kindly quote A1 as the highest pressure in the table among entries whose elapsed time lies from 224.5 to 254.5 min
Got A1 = 202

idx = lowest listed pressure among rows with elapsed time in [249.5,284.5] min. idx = 177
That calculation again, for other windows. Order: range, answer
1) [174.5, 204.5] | 78.8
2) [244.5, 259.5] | 186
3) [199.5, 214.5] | 106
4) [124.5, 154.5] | 116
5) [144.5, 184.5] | 107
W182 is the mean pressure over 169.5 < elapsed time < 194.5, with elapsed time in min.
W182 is 101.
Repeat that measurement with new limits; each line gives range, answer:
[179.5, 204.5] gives 91.3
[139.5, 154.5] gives 186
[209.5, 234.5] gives 189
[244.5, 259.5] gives 188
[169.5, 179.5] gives 118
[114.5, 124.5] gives 201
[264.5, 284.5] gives 190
